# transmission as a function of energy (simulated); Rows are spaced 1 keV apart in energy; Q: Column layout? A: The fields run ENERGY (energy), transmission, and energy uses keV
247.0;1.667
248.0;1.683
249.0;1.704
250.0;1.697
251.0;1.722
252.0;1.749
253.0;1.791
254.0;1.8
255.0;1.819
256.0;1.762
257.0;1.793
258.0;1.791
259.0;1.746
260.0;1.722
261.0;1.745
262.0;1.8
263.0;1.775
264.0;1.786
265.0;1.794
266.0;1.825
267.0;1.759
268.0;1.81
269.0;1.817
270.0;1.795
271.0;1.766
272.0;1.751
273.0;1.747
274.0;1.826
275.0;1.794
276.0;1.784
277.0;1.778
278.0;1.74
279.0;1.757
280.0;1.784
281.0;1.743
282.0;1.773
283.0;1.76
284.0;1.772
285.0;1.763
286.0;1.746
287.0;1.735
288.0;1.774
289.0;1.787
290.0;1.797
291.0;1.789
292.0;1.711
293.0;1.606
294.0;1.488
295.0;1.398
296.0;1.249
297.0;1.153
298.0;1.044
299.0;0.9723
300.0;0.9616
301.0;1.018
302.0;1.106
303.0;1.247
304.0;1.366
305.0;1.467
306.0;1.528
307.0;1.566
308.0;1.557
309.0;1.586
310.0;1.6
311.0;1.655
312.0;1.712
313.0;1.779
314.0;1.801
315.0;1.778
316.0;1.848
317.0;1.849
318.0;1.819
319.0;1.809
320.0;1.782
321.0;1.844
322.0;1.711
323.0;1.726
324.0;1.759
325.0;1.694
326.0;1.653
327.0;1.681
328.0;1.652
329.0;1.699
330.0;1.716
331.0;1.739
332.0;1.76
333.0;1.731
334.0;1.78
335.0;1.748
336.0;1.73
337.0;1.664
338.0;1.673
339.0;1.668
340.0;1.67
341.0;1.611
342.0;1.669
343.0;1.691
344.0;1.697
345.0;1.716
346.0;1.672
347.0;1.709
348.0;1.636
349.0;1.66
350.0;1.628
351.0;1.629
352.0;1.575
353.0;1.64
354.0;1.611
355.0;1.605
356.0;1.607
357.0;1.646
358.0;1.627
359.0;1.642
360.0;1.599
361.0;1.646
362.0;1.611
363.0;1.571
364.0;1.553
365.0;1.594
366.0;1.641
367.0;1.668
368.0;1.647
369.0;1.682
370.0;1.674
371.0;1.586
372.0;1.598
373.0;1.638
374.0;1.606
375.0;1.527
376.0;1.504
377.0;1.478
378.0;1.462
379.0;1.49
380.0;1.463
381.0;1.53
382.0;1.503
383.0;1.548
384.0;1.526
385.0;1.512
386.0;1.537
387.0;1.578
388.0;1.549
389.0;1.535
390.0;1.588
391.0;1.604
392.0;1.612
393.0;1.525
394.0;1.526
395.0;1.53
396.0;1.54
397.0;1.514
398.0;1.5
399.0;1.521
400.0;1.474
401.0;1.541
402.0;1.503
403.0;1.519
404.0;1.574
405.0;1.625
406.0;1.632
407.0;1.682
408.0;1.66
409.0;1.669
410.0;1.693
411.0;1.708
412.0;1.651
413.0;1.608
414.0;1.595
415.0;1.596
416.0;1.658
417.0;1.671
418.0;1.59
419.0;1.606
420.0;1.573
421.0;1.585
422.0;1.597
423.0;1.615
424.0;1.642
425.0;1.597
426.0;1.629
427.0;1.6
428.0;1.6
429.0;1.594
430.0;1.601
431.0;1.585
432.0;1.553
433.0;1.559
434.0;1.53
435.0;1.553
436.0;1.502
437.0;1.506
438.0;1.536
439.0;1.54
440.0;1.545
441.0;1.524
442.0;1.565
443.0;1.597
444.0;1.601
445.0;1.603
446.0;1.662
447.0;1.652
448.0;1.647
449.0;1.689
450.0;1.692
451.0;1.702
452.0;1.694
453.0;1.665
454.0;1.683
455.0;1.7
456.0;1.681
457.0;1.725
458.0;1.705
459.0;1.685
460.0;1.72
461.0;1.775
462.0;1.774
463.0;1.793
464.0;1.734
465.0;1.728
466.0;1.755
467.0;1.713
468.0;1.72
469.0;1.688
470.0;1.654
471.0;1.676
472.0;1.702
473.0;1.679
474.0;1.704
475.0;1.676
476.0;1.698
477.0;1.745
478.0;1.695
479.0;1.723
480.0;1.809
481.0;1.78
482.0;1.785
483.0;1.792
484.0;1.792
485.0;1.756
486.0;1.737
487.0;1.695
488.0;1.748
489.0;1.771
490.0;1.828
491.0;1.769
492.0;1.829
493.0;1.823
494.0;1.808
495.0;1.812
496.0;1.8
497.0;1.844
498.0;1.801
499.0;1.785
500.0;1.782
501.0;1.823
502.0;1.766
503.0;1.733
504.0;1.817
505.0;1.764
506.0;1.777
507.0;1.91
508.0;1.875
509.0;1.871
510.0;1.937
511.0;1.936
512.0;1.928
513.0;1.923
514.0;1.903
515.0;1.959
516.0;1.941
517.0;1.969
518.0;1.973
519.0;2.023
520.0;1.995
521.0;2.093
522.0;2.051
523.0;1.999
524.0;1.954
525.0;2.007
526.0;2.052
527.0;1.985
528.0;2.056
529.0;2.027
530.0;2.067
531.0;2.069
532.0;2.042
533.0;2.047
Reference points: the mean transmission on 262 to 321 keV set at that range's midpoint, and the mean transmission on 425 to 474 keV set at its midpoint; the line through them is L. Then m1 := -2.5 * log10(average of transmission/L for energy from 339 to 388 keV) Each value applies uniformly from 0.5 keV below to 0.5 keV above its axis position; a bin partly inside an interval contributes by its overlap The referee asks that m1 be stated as 0.03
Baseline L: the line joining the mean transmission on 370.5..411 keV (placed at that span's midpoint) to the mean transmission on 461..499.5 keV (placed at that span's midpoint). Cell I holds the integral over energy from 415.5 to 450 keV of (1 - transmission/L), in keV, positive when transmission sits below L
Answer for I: 1.17 keV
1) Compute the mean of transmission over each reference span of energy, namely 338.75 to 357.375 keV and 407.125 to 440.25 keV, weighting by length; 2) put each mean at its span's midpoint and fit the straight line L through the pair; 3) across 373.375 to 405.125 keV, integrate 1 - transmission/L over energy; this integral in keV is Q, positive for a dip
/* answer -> 1.8 keV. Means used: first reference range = 1.65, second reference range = 1.6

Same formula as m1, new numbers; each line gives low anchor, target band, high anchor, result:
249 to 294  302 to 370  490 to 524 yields 0.085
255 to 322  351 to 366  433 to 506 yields 0.043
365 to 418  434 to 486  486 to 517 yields 0.036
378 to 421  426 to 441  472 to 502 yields 0.060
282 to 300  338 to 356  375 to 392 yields -0.078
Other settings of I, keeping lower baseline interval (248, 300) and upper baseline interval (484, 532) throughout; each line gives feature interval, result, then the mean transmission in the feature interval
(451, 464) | 0.9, 1.72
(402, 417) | 1.5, 1.63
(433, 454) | 2.7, 1.6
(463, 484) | 1.5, 1.73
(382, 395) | 1.7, 1.55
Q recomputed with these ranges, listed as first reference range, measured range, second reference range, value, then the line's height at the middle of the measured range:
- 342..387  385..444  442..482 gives 2.6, 1.65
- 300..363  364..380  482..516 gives 1.0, 1.69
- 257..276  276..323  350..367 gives 3.3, 1.72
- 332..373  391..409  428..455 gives 0.7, 1.62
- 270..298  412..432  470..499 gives 1.5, 1.74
